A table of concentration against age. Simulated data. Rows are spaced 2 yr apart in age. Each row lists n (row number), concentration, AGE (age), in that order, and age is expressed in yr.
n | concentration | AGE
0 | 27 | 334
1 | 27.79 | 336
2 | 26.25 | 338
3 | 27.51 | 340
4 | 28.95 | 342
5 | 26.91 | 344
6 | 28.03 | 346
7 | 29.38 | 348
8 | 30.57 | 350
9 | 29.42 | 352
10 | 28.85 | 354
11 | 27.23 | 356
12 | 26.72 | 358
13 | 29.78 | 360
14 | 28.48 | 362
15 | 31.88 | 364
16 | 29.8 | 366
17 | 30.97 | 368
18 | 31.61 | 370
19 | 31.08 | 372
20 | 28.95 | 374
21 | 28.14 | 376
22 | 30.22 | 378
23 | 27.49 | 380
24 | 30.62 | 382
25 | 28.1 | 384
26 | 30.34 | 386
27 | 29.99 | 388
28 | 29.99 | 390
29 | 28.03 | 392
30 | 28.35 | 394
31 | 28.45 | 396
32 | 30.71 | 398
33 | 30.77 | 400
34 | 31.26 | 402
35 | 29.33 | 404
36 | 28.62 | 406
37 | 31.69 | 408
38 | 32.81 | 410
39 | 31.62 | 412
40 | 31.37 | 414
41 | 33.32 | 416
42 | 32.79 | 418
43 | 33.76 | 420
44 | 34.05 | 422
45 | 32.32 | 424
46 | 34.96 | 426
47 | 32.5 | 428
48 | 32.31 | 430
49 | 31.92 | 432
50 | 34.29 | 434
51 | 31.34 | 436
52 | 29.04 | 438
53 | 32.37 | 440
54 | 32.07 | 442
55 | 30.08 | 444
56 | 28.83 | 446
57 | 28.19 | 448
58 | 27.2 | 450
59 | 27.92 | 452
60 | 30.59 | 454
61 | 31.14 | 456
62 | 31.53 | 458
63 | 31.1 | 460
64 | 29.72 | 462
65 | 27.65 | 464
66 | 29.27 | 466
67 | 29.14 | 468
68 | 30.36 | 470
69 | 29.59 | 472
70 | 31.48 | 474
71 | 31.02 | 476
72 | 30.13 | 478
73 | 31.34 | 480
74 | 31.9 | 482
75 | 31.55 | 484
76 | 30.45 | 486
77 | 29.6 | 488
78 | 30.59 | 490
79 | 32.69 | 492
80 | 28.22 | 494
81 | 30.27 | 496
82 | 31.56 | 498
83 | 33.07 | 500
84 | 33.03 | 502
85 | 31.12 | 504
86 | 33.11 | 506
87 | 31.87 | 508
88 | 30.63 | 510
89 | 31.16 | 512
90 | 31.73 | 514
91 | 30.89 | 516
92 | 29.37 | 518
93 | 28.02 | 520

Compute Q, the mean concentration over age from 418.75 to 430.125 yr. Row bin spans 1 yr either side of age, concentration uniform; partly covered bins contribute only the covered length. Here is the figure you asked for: 33.4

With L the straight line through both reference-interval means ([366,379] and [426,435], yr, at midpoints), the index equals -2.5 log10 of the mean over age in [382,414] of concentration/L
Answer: 0.05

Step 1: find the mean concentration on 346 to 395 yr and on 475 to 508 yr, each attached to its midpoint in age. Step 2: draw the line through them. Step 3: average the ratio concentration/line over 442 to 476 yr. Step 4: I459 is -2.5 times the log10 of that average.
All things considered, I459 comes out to 0.04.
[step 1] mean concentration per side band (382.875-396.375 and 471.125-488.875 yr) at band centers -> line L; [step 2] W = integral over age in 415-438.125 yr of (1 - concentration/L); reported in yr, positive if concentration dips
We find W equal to -2.4 yr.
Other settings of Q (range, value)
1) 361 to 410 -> 29.8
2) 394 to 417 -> 30.8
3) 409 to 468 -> 31.2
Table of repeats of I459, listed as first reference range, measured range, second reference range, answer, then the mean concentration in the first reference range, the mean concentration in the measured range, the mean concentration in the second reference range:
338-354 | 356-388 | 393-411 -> -0.008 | 28.5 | 29.5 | 30.2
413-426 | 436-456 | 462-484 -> 0.068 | 33.1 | 29.8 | 30.2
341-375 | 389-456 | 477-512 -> -0.027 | 29.3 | 31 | 31.2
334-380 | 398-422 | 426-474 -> -0.064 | 28.9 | 31.6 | 30.5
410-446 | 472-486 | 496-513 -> 0.032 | 32.3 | 31.1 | 31.8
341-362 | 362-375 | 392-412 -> -0.052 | 28.6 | 30.5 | 30.2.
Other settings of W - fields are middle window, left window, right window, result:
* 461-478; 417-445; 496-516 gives 1.2 yr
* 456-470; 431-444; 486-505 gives 0.7 yr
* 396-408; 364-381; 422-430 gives 0.6 yr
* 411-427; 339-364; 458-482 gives -1.9 yr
